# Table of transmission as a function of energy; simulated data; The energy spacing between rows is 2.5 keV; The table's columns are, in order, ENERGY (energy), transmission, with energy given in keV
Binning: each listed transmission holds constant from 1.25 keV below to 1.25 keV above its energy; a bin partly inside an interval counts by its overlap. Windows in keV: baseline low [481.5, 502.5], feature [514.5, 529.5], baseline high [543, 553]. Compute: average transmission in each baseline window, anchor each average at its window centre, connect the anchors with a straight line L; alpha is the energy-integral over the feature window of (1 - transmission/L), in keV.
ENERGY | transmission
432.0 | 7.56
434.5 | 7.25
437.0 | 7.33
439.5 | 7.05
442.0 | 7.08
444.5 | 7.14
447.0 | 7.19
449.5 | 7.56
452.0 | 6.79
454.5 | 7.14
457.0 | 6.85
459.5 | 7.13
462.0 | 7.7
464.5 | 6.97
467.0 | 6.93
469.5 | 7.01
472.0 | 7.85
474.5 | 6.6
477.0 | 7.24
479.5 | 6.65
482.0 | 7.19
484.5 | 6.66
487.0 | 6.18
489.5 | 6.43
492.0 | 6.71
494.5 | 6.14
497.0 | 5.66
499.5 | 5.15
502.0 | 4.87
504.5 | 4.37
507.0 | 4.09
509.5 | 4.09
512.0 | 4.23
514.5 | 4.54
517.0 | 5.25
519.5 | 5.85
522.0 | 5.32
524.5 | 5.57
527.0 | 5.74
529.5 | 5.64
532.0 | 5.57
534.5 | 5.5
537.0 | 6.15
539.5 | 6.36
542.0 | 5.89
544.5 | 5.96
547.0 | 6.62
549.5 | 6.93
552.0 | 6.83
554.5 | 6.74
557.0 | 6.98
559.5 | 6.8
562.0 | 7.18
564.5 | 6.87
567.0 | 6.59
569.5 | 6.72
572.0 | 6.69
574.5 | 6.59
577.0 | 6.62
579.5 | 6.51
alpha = 2.09 keV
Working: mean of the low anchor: 6.12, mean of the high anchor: 6.56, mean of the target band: 5.47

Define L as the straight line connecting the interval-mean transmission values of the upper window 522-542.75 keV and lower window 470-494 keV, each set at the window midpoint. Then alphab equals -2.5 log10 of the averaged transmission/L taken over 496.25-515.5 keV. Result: 0.35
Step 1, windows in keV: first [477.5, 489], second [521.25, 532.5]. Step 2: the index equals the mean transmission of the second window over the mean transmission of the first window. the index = 0.83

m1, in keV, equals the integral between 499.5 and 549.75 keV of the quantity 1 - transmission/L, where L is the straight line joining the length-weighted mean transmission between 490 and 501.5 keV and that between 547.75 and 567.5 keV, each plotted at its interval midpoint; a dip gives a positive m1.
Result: 7.7 keV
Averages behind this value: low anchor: 5.88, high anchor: 6.87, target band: 5.39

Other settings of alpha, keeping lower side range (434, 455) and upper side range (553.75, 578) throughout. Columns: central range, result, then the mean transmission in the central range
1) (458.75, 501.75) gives 2.4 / 6.67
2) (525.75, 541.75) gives 2.4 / 5.83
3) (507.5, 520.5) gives 4.1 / 4.73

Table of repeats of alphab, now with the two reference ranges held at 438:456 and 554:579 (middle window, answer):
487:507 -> 0.25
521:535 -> 0.23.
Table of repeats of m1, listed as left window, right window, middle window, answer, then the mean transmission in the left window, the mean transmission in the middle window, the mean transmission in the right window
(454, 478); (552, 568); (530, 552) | 2.5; 7.14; 6.15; 6.86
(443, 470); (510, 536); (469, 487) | -1.2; 7.13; 6.97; 5.29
